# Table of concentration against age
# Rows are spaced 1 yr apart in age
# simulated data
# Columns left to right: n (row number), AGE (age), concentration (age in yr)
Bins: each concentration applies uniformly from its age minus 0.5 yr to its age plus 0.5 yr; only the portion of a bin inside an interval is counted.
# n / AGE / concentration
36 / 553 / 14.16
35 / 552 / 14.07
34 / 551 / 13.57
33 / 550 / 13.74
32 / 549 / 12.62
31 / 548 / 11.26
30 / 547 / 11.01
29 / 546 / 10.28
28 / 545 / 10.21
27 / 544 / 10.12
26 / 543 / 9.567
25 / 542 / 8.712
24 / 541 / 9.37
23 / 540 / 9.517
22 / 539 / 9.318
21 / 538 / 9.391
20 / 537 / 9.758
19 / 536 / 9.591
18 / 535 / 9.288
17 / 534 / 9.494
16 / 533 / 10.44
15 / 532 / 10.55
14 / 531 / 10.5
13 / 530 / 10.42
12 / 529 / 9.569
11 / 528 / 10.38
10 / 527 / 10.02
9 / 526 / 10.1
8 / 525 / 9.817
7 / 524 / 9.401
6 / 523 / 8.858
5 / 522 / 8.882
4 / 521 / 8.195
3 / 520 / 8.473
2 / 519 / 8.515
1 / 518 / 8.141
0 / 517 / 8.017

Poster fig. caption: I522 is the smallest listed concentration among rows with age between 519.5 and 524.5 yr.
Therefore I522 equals 8.195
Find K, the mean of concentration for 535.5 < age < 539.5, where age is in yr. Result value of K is 9.51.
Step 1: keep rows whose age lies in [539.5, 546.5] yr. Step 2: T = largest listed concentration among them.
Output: 10.28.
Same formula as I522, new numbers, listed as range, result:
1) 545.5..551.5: 10.28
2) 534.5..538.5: 9.288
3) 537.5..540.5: 9.318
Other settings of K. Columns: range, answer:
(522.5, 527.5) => 9.64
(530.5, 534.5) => 10.2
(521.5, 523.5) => 8.87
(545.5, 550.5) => 11.8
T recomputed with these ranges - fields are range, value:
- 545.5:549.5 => 12.62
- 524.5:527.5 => 10.1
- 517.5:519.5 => 8.515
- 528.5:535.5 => 10.55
